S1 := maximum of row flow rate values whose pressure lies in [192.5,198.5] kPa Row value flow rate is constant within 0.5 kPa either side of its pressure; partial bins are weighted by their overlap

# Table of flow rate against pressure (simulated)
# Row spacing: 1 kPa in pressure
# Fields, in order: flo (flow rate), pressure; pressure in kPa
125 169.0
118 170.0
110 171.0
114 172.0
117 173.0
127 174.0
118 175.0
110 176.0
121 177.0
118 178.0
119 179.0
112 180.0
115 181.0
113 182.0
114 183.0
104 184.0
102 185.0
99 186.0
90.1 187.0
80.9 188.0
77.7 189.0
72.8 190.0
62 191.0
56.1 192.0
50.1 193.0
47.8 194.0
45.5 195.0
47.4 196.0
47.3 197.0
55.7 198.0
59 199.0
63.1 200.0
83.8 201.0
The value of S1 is 55.7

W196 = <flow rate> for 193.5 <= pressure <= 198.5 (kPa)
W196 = 48.7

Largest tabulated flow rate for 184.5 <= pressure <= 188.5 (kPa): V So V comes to 102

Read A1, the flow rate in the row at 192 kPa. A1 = 56.1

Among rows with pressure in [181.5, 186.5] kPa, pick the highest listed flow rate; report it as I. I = 114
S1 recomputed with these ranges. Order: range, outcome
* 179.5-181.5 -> 115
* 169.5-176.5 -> 127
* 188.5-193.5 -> 77.7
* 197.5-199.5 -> 59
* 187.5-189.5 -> 80.9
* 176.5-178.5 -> 121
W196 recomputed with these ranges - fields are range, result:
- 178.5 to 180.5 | 116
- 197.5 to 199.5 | 57.4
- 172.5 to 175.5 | 121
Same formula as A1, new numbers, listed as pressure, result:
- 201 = 83.8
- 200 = 63.1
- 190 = 72.8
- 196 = 47.4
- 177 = 121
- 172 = 114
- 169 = 125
